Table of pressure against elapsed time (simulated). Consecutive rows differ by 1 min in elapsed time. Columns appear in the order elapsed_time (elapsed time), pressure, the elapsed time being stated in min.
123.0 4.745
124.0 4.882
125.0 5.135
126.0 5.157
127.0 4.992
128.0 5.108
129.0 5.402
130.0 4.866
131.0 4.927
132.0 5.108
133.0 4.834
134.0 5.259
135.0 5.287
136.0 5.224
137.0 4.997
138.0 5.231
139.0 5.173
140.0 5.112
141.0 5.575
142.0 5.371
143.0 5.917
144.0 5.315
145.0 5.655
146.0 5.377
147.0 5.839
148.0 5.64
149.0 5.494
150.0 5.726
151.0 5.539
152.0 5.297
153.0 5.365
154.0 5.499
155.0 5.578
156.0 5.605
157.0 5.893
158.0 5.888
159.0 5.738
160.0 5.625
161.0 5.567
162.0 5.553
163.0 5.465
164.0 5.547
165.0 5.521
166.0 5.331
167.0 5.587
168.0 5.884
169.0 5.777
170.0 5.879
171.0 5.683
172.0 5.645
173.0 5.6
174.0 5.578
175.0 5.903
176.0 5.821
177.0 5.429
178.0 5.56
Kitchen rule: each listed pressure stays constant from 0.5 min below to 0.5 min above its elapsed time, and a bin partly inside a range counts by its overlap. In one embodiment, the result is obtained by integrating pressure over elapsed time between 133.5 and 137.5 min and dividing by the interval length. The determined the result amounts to 5.19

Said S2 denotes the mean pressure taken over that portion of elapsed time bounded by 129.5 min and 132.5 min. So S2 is 4.97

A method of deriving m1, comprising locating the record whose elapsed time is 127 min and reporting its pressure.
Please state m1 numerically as 4.992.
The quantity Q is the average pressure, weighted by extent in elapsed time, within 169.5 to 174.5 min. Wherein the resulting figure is 5.68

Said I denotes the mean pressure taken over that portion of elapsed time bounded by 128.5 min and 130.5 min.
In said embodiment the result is 5.13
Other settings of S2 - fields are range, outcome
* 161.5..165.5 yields 5.52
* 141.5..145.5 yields 5.56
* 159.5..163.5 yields 5.55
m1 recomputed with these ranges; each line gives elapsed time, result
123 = 4.745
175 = 5.903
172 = 5.645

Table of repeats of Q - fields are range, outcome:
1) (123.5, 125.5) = 5.01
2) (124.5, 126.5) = 5.15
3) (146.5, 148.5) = 5.74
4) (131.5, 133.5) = 4.97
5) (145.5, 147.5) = 5.61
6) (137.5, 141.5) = 5.27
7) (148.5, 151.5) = 5.59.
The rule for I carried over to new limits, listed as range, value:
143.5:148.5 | 5.57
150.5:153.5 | 5.4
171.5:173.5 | 5.62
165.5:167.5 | 5.46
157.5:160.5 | 5.75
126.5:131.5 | 5.06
